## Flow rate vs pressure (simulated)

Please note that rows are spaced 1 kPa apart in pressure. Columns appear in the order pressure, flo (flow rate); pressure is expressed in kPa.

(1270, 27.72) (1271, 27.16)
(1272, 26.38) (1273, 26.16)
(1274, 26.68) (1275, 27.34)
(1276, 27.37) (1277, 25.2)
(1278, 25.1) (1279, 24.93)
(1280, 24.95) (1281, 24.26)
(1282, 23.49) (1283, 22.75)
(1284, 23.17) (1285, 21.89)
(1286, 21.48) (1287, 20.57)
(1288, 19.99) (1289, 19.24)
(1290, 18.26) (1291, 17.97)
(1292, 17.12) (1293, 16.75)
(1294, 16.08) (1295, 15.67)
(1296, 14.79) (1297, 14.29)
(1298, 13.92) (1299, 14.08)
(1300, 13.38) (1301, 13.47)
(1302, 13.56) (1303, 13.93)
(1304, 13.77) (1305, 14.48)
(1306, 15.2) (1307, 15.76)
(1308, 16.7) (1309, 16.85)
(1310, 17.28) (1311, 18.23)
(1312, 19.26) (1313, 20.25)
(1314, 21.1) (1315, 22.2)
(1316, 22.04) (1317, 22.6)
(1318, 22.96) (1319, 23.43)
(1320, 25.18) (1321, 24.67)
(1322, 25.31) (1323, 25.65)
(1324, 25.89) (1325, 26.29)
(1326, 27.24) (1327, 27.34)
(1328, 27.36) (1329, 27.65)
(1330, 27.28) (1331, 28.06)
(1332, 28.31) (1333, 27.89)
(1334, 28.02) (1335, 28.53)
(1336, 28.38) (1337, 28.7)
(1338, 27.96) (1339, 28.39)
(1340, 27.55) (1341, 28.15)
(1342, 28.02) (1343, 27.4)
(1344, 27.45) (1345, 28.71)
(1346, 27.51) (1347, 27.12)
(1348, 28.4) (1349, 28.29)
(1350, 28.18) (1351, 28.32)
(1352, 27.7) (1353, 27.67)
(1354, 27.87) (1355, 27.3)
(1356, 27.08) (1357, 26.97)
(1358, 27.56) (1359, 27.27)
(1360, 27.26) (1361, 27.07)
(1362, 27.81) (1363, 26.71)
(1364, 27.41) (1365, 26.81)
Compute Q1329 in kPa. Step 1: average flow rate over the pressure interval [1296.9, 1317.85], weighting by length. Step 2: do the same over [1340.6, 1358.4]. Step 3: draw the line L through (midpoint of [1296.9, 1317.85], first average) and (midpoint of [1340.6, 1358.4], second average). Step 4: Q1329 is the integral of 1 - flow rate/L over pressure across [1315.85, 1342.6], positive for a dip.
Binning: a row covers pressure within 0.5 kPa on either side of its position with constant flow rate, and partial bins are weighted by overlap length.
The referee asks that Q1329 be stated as -5.0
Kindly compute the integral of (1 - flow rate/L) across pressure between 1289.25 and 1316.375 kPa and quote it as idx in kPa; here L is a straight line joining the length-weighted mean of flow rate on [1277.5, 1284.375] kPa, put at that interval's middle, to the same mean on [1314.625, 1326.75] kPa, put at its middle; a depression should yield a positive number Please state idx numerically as 8.7 kPa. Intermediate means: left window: 24.1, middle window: 16.5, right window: 24.5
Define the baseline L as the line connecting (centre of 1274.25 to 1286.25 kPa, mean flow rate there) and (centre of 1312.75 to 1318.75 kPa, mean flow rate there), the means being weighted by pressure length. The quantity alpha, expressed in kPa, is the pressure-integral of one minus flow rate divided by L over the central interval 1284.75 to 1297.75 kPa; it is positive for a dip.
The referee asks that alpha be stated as 3.2 kPa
